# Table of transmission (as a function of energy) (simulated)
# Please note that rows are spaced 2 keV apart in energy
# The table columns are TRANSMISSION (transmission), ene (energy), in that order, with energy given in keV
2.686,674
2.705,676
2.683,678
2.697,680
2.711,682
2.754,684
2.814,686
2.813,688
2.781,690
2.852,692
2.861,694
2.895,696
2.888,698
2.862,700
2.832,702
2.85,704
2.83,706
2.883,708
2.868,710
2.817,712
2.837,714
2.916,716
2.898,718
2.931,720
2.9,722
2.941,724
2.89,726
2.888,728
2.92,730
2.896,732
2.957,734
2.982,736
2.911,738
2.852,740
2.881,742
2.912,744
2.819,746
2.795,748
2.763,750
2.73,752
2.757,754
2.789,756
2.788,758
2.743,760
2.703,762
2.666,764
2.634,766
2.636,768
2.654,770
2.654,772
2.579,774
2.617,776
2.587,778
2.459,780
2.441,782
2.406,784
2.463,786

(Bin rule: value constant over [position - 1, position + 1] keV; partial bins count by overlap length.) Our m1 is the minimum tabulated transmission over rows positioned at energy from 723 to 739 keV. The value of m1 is 2.888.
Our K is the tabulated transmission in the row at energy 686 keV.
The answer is 2.814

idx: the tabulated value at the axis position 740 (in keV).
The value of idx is 2.852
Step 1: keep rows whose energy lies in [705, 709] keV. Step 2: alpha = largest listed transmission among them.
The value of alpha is 2.883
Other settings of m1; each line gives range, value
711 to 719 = 2.817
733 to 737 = 2.957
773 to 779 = 2.579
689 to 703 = 2.781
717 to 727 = 2.89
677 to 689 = 2.683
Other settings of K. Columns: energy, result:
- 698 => 2.888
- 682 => 2.711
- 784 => 2.406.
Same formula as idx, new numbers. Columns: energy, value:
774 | 2.579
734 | 2.957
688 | 2.813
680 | 2.697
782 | 2.441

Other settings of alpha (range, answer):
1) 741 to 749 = 2.912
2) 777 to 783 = 2.587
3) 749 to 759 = 2.789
